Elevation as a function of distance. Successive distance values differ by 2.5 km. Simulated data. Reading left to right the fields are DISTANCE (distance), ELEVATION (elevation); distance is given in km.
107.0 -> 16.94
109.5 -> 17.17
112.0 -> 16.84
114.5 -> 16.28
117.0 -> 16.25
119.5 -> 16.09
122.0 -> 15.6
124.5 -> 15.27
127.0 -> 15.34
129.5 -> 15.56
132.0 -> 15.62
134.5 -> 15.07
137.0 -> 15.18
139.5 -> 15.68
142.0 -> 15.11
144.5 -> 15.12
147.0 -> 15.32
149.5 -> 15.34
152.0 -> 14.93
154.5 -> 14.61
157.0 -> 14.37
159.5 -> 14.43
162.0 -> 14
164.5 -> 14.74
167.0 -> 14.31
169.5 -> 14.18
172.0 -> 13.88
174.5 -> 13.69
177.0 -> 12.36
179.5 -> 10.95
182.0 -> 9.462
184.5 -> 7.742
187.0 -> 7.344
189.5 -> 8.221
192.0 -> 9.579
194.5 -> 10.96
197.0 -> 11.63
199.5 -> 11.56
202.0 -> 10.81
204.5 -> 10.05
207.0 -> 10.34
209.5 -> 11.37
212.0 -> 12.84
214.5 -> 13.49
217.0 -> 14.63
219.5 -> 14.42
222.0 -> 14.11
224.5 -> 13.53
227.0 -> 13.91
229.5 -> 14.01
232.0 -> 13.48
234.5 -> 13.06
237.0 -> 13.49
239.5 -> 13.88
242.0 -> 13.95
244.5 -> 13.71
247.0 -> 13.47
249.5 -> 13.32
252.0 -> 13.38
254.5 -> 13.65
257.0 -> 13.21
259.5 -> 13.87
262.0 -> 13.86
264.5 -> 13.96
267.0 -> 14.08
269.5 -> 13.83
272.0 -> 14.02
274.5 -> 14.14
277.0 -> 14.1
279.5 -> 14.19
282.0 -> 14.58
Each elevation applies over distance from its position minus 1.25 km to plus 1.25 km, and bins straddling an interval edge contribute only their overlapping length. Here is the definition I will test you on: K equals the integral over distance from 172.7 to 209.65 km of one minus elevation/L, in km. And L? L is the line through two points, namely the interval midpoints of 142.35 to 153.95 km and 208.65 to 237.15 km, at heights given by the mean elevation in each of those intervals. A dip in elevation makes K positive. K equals 9.9 km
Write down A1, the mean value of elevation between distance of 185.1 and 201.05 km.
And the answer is 9.81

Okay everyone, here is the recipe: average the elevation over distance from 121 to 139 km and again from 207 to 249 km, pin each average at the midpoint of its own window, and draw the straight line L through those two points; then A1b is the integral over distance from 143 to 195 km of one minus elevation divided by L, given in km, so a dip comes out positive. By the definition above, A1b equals 7.1 km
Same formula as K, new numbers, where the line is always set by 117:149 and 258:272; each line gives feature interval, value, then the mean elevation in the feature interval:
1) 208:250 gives 2.3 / 13.6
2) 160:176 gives 1.0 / 14.1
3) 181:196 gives 6.0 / 8.92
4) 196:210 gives 3.5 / 10.9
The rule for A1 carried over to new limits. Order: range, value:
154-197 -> 12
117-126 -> 15.7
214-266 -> 13.7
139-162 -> 14.9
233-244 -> 13.6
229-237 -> 13.5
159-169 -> 14.4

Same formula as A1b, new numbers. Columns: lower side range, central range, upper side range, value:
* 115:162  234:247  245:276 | 0.32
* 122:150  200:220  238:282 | 3.17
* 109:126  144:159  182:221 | -0.91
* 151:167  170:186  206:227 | 3.02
